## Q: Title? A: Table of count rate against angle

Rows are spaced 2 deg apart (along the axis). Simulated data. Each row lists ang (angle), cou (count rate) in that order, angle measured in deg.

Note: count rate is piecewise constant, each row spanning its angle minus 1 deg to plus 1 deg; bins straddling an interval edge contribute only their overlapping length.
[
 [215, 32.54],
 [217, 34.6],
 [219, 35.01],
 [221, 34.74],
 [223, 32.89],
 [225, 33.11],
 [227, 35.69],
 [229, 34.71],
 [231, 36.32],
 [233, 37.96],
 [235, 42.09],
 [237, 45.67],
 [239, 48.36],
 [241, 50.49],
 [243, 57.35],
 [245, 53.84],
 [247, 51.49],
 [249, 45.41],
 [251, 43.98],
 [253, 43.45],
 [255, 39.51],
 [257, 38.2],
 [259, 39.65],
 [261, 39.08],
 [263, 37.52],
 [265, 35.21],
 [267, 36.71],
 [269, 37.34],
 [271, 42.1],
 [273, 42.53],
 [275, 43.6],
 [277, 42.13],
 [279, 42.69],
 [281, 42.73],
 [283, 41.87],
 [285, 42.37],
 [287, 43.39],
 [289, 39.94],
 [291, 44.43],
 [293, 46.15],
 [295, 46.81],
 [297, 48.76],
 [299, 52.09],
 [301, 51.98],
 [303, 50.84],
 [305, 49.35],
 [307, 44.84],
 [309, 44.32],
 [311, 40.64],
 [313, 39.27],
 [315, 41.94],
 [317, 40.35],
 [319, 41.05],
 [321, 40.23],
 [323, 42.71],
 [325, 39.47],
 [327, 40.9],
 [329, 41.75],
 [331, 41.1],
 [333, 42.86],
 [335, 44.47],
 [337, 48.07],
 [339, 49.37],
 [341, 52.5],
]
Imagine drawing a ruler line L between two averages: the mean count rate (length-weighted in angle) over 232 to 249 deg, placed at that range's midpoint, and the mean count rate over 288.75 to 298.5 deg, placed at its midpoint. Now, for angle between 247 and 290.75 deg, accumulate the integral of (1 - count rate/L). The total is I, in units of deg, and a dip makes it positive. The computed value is 5.39 deg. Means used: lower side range 48.2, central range 41.2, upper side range 46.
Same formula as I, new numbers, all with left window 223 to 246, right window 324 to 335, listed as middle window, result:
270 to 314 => -2.8 deg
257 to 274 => 1.5 deg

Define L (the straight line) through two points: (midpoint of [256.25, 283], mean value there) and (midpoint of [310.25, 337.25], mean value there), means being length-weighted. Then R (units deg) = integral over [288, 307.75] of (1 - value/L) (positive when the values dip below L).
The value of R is -3.2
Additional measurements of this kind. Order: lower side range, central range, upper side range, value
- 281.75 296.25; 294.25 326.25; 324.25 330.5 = -1.91 deg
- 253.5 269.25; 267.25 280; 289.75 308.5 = -0.02 deg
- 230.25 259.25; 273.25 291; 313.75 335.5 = 0.38 deg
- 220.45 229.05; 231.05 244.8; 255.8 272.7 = -4.25 deg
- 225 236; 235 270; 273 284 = -3.82 deg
